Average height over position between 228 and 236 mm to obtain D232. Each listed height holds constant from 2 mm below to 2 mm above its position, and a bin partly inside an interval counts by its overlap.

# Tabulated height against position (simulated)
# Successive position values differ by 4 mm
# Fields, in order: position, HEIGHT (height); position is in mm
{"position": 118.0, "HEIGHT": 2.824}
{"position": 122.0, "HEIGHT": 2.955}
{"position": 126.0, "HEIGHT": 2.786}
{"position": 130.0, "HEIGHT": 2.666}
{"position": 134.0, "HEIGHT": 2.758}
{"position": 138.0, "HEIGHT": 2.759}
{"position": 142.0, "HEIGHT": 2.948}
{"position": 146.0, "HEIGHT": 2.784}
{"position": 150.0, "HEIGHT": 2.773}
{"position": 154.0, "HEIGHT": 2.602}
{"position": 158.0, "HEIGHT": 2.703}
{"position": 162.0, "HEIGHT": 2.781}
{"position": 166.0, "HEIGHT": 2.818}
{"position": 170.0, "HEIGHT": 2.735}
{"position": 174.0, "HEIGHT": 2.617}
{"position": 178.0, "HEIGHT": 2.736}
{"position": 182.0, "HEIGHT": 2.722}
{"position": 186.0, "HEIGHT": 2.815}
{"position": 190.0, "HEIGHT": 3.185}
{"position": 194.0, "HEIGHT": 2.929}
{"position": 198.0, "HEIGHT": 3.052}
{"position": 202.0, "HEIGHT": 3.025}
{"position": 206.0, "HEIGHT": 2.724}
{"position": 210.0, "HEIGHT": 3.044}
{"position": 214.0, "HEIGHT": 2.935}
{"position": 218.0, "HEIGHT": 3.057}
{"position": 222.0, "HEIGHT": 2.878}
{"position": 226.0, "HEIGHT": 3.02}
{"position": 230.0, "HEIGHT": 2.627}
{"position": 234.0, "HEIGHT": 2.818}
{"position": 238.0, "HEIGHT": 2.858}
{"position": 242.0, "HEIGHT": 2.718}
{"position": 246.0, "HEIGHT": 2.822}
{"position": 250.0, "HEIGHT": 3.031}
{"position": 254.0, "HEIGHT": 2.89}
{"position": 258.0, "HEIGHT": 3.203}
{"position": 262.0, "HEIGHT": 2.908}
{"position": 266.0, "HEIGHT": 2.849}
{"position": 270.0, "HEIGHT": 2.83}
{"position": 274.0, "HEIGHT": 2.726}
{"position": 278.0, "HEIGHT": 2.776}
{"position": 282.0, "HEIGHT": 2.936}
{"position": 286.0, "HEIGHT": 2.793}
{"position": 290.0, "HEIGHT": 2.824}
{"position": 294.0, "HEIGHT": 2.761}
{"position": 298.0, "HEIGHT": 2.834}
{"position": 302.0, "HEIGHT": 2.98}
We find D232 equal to 2.72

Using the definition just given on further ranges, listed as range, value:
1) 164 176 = 2.72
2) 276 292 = 2.83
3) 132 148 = 2.81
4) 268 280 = 2.78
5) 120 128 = 2.87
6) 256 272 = 2.95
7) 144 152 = 2.78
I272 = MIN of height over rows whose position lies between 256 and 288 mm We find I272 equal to 2.726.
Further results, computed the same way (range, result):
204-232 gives 2.627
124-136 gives 2.666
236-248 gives 2.718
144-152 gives 2.773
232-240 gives 2.818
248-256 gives 2.89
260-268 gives 2.849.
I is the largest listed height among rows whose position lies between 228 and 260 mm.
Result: 3.203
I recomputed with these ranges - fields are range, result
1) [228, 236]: 2.818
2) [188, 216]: 3.185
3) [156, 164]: 2.781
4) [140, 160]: 2.948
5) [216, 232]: 3.057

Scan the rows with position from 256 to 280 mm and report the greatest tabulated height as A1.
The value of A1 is 3.203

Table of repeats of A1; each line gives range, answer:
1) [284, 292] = 2.824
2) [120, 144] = 2.955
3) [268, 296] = 2.936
